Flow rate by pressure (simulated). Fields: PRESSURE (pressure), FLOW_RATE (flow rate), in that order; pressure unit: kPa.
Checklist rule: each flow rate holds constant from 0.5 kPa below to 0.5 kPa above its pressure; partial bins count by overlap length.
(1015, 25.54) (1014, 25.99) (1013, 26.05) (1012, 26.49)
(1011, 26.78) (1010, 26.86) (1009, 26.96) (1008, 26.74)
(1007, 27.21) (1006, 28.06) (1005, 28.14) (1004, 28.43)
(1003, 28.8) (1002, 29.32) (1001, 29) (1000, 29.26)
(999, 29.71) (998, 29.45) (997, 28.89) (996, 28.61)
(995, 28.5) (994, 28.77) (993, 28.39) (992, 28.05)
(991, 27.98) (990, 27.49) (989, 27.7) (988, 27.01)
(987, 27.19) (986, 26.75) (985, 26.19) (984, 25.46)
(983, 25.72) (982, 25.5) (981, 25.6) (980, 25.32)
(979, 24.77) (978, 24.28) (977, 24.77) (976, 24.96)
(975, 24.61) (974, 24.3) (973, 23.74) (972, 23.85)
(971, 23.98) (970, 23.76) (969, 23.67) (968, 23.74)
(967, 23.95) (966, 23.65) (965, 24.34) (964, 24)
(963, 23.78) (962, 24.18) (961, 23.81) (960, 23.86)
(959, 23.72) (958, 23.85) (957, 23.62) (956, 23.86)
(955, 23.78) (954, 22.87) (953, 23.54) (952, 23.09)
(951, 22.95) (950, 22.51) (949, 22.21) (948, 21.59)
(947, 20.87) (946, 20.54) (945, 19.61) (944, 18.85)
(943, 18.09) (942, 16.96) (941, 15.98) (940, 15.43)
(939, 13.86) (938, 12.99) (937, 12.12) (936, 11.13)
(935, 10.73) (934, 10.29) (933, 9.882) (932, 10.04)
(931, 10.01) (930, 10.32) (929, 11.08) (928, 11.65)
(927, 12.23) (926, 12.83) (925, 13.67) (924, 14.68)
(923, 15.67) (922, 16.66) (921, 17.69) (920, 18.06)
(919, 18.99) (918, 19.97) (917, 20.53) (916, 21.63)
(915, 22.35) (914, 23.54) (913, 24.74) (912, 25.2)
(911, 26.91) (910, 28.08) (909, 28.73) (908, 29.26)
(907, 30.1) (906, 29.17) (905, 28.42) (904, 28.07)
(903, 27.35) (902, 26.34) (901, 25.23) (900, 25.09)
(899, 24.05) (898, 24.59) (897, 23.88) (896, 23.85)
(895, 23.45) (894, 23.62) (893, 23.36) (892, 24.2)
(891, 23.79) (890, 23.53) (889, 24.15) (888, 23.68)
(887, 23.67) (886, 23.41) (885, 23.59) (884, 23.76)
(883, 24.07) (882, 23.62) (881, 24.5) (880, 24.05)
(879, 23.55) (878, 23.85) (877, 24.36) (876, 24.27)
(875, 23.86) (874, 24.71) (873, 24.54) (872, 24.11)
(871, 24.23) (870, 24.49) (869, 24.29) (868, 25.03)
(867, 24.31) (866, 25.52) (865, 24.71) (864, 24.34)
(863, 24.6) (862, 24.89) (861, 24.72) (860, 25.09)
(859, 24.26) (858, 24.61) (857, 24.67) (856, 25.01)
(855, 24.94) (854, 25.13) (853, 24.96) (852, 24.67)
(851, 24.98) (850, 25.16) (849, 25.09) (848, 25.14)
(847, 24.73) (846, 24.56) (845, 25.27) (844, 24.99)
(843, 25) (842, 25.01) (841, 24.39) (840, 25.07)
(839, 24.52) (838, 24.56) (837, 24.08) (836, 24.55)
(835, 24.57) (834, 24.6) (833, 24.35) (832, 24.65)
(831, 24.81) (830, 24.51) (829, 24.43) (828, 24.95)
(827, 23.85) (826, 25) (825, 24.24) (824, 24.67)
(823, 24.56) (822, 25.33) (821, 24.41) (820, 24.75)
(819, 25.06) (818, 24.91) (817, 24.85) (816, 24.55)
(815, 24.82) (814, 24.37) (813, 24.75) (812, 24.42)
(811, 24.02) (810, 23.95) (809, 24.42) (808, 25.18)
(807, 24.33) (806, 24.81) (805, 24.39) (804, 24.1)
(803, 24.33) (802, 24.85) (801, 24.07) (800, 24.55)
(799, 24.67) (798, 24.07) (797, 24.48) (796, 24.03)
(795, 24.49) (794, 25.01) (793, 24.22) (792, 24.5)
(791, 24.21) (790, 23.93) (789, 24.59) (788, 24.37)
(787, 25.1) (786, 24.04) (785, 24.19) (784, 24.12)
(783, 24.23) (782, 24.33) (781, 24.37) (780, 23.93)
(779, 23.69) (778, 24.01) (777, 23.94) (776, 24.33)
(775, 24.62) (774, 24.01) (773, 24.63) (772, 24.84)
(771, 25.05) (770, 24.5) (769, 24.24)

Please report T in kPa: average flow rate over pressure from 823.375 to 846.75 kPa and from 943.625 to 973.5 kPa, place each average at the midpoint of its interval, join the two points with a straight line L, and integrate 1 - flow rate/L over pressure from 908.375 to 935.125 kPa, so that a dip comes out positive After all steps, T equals 7.0 kPa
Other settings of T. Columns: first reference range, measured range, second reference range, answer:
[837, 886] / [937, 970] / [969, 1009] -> 6.0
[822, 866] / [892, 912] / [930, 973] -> -3.8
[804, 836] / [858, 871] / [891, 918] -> 0.2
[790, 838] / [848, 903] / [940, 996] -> -0.2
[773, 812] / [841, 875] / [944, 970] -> -1.3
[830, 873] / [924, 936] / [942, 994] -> 6.4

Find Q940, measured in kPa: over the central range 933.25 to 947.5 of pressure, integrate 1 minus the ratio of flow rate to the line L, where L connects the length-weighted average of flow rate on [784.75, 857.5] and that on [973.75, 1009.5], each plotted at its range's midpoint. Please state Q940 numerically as 5.9 kPa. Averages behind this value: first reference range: 24.6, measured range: 15.4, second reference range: 27.2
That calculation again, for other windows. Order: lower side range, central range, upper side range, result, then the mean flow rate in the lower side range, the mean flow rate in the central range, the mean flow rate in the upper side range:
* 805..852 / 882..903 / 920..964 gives -3.46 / 24.7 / 24.1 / 17.7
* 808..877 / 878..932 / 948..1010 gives 6.55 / 24.7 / 22.1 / 25.7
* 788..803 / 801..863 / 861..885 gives -0.80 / 24.4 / 24.7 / 24.3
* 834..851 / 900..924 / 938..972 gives -0.89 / 24.8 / 23.9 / 21.9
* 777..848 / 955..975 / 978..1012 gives 2.29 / 24.5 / 23.9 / 27.5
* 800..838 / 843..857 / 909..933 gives -1.55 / 24.6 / 25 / 17.7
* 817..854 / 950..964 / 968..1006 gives 1.44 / 24.7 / 23.6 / 26.7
